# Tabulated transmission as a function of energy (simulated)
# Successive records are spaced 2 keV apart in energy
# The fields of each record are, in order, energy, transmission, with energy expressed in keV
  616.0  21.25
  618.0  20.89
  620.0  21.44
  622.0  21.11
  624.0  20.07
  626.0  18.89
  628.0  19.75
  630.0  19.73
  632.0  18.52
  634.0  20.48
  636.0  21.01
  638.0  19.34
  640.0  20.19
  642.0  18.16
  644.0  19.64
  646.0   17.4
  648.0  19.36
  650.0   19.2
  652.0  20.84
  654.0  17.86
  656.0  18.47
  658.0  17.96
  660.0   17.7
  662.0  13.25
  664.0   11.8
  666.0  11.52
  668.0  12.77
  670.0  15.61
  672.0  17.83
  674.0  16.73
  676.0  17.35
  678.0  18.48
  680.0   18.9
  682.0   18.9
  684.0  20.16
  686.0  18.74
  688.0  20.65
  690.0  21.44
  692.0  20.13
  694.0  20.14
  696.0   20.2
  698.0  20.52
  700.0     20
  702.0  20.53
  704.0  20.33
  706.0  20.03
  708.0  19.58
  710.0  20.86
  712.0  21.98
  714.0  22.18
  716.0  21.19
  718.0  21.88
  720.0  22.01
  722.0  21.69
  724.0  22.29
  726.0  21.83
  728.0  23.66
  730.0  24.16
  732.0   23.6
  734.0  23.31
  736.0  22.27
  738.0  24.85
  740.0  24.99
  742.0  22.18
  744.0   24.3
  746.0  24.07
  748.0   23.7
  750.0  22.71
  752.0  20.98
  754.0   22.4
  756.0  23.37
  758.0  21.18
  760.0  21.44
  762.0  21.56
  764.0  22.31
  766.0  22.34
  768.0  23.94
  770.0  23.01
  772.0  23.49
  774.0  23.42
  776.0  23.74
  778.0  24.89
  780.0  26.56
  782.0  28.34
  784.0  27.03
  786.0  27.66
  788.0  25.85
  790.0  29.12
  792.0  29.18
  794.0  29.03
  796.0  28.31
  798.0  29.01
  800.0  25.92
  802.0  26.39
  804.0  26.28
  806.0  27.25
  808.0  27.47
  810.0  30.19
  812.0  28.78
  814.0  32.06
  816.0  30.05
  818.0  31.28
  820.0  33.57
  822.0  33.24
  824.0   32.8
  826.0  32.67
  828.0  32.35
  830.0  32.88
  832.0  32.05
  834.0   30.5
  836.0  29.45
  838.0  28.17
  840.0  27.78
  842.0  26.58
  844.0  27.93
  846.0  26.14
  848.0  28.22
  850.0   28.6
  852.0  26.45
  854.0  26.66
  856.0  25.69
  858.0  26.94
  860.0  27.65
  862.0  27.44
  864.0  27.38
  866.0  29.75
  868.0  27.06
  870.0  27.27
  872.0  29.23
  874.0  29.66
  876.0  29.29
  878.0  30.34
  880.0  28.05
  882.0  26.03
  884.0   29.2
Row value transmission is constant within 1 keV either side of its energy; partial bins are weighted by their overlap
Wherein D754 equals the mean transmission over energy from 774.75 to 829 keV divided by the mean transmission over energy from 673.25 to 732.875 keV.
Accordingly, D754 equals 1.4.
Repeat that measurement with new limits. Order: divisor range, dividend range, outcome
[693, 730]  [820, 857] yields 1.39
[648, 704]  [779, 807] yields 1.52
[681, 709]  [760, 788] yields 1.22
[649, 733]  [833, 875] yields 1.43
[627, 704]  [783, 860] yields 1.56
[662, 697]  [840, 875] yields 1.57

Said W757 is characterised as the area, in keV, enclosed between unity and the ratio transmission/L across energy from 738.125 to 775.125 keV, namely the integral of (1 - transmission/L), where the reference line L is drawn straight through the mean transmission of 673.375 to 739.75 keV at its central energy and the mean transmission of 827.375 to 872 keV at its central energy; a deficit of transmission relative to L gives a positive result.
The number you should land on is 1.0 keV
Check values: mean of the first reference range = 21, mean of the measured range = 22.9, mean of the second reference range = 28.3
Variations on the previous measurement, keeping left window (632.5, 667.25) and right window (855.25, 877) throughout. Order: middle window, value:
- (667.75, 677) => 1.3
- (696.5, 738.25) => -1.5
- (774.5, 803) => -3.3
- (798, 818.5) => -2.6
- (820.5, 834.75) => -3.4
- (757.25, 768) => 0.5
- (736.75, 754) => -0.8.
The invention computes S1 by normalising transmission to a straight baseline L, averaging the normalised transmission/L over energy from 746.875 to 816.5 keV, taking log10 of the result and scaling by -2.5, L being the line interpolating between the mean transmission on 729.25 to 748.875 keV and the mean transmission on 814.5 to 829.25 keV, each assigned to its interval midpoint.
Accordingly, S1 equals 0.10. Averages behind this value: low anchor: 23.7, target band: 25.7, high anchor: 32.3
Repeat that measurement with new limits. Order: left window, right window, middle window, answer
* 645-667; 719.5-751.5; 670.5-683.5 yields 0.03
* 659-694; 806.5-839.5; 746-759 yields 0.09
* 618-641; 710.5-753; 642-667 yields 0.21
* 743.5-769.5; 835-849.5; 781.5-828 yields -0.15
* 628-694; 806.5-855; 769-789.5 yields 0.03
